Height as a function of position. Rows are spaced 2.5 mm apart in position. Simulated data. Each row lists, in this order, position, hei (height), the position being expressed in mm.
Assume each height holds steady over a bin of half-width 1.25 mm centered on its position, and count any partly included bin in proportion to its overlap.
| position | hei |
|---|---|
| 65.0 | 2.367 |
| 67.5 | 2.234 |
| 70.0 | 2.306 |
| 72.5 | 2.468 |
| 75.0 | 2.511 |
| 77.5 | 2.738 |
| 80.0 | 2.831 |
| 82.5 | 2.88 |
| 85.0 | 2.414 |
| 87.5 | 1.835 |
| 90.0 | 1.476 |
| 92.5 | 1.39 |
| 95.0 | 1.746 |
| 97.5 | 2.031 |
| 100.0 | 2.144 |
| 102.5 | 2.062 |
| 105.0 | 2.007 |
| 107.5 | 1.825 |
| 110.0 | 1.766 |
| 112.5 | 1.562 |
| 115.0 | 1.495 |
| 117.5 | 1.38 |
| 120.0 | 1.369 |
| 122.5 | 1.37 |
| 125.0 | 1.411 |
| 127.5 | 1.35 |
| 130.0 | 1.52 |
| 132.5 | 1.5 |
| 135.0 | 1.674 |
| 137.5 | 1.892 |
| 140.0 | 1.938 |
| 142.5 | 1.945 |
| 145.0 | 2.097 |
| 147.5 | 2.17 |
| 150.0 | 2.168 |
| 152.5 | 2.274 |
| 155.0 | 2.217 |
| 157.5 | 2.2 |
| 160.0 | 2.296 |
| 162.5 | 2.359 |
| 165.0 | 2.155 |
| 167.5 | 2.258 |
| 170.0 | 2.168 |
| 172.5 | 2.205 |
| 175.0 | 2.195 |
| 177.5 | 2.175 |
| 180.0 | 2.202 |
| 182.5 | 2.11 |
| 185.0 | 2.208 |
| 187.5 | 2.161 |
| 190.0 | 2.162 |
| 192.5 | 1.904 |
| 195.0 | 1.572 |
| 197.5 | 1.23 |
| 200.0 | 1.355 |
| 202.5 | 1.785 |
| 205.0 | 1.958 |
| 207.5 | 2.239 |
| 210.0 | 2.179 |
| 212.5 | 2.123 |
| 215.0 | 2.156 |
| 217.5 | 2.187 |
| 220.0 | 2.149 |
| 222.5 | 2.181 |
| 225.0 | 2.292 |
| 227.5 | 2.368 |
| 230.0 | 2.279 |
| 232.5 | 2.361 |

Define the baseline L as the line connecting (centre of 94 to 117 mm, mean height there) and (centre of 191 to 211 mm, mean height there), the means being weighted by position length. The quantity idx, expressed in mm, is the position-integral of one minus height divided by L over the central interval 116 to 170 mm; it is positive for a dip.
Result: -2.3 mm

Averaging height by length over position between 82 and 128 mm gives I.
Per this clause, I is 1.75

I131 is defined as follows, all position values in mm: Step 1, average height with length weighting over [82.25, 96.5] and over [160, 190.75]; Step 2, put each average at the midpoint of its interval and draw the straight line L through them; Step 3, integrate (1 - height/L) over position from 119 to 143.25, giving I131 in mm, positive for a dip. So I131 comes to 5.4 mm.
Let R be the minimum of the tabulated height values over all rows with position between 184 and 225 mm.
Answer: 1.23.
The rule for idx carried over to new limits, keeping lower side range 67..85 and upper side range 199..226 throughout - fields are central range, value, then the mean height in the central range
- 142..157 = 0.9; 2.16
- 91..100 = 2.6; 1.77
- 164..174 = 0.1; 2.2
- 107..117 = 3.3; 1.63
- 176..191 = 0.0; 2.17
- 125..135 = 3.8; 1.48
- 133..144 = 2.3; 1.84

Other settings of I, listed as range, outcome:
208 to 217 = 2.16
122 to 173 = 1.97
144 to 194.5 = 2.18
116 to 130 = 1.39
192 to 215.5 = 1.84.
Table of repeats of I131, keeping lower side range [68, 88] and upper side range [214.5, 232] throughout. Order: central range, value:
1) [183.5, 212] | 4.9 mm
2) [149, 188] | 2.2 mm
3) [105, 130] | 9.3 mm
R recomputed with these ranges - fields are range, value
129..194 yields 1.5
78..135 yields 1.35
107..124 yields 1.369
